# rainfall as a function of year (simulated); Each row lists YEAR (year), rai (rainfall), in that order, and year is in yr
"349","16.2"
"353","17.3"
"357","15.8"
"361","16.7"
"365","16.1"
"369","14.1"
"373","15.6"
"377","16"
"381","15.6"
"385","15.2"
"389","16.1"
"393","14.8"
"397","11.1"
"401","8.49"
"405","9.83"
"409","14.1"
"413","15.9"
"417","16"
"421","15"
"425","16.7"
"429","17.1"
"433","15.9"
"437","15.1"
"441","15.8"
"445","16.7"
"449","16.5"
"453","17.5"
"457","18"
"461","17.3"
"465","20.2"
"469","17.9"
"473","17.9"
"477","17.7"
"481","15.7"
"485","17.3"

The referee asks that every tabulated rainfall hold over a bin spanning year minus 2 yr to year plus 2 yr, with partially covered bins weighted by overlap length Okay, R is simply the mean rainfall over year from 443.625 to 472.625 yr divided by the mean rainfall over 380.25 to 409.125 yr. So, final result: 1.4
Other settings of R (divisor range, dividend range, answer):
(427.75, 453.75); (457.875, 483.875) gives 1.09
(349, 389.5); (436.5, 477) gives 1.10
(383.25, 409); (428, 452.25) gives 1.28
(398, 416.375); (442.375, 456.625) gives 1.38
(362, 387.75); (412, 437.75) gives 1.03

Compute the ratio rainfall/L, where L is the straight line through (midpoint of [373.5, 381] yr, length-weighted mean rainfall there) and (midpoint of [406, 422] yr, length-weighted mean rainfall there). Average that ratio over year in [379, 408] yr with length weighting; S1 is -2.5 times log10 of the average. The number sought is 0.18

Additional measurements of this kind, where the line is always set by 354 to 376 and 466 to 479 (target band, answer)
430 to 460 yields 0.06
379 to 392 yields 0.04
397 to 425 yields 0.25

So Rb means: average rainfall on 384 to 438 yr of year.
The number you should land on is 14.4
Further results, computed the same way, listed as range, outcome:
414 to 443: 15.9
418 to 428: 16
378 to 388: 15.5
